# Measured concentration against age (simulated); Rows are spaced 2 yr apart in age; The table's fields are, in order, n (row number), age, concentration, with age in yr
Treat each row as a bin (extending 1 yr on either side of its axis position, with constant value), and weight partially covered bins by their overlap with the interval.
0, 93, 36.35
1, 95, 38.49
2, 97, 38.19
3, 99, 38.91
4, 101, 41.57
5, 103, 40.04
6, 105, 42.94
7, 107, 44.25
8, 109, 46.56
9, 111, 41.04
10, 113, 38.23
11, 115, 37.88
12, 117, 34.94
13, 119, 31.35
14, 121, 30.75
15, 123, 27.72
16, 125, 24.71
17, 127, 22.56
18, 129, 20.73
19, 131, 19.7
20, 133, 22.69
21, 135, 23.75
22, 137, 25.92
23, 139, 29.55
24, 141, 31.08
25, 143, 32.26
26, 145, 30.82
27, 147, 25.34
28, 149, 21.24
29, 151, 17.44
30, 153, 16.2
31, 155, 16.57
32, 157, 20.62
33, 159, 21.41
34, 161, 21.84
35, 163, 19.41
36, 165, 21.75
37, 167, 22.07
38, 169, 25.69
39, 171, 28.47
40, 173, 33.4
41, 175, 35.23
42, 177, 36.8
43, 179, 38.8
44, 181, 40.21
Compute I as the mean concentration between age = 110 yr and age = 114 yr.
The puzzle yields 39.6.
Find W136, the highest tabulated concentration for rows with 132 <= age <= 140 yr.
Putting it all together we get 29.55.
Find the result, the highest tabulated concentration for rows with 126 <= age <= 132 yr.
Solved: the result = 22.56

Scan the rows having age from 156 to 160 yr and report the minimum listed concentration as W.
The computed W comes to 20.62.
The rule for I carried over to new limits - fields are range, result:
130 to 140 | 24.3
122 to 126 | 26.2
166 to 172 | 25.4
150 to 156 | 16.7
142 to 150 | 27.4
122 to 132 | 23.1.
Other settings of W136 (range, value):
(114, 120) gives 37.88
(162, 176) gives 35.23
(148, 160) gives 21.41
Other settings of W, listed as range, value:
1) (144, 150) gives 21.24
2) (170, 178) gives 28.47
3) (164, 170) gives 21.75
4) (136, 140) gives 25.92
